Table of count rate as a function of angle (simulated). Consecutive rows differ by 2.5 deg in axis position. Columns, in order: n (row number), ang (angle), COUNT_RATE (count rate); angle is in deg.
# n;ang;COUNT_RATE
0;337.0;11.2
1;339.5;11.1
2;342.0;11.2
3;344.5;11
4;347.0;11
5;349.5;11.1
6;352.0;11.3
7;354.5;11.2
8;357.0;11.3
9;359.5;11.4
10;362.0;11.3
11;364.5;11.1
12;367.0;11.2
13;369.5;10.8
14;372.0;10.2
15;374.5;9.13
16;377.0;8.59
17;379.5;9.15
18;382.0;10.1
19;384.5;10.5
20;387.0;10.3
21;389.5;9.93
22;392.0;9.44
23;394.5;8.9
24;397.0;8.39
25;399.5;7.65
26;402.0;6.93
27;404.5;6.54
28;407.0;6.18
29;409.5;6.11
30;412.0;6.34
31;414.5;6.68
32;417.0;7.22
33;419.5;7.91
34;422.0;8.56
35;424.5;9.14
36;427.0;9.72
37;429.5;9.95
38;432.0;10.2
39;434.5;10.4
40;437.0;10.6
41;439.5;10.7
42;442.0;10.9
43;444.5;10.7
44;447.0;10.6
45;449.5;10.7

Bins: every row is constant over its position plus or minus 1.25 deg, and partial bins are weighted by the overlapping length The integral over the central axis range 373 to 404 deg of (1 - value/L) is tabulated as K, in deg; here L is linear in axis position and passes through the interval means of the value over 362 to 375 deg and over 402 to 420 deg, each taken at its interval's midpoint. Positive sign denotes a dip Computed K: -1.0 deg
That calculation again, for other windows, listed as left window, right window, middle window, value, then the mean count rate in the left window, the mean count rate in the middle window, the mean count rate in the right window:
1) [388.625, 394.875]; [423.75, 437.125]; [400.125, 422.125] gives 6.4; 9.47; 6.88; 9.98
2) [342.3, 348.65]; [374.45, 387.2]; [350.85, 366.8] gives -1.2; 11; 11.3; 9.62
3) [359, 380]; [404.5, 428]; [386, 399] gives -0.5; 10.3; 9.27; 7.46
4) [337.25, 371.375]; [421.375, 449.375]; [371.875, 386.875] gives 1.7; 11.1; 9.62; 10.2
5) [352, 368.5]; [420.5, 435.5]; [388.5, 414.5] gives 6.9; 11.2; 7.57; 9.62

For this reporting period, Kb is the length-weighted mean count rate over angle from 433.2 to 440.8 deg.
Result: 10.6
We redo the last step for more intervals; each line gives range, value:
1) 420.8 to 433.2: 9.52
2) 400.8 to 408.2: 6.55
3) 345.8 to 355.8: 11.2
